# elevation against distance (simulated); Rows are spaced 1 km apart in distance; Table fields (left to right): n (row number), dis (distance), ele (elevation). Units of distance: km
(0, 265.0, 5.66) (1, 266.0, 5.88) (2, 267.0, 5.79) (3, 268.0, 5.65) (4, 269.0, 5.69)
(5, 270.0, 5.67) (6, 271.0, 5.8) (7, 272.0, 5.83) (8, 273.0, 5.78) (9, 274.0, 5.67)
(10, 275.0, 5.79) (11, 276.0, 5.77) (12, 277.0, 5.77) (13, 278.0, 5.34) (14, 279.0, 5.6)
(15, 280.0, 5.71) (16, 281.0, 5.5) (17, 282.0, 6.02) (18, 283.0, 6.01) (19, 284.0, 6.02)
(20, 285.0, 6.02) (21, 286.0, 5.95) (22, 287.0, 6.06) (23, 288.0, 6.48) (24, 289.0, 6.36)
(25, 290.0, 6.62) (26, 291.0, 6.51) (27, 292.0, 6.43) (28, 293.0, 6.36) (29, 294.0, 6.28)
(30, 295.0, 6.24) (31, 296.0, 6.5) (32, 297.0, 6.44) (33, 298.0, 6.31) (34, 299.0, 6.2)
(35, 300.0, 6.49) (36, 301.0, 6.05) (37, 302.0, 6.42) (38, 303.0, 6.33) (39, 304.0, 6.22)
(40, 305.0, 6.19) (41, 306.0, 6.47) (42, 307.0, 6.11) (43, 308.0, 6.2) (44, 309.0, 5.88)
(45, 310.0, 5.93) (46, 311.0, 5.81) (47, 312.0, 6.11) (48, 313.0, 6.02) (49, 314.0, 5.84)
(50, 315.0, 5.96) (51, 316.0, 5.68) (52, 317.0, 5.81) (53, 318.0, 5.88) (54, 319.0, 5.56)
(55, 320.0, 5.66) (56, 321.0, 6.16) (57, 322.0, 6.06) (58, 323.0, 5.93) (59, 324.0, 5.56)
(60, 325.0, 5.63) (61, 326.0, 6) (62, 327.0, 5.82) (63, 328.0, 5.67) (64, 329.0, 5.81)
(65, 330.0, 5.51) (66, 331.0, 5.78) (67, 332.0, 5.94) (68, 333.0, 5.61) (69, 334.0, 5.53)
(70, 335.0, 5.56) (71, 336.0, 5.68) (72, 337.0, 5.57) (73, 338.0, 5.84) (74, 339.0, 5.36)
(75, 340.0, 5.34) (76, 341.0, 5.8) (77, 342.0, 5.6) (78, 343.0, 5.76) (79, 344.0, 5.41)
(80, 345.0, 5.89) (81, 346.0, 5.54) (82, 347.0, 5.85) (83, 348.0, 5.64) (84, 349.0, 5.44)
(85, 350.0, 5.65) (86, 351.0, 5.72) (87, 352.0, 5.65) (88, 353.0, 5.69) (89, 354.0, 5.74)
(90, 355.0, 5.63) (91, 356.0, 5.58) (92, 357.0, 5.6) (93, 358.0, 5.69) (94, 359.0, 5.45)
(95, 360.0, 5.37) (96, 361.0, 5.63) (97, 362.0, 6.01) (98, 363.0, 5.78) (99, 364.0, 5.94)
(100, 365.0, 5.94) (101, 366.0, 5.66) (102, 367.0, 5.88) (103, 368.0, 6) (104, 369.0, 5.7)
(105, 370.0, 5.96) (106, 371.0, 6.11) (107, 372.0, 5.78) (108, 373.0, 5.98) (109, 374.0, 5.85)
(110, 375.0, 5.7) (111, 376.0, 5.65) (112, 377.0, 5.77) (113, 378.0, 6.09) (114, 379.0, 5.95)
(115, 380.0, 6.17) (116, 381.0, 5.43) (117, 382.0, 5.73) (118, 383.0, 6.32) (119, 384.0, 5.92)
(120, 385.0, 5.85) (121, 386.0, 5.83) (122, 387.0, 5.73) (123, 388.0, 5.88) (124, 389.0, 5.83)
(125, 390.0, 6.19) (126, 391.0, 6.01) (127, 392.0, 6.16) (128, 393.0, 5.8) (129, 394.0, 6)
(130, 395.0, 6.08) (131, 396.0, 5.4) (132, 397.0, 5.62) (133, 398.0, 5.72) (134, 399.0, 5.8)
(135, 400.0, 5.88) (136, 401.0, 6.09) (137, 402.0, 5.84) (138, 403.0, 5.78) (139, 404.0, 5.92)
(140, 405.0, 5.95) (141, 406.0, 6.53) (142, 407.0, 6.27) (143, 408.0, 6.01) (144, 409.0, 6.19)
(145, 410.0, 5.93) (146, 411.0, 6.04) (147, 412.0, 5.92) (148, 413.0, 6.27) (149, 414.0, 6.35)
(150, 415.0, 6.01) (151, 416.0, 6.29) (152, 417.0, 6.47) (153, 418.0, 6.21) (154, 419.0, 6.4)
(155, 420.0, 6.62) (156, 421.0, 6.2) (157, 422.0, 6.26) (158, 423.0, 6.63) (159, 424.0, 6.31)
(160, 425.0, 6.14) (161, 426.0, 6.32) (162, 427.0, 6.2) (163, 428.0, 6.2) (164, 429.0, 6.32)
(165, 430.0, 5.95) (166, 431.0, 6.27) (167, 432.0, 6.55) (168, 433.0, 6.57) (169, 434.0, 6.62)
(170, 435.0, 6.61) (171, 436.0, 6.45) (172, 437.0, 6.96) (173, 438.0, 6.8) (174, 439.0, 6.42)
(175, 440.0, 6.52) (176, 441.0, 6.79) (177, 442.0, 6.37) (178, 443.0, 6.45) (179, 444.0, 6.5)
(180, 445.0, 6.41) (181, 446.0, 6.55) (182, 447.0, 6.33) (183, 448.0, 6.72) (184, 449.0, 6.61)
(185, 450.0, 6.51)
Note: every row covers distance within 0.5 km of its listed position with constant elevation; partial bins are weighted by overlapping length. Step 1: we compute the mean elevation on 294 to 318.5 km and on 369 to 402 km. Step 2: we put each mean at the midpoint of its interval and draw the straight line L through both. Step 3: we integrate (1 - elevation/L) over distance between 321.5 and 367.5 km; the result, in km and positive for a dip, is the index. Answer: 2.45 km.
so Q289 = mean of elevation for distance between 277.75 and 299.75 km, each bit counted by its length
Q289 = 6.15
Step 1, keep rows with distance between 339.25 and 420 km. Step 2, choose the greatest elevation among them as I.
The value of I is 6.62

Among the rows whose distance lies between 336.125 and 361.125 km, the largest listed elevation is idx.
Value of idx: 5.89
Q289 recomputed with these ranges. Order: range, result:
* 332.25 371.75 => 5.69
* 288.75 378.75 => 5.88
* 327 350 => 5.65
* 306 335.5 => 5.84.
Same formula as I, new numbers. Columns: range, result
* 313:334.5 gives 6.16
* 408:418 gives 6.47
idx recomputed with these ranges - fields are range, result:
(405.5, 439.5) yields 6.96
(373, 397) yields 6.32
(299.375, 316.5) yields 6.49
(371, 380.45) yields 6.17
